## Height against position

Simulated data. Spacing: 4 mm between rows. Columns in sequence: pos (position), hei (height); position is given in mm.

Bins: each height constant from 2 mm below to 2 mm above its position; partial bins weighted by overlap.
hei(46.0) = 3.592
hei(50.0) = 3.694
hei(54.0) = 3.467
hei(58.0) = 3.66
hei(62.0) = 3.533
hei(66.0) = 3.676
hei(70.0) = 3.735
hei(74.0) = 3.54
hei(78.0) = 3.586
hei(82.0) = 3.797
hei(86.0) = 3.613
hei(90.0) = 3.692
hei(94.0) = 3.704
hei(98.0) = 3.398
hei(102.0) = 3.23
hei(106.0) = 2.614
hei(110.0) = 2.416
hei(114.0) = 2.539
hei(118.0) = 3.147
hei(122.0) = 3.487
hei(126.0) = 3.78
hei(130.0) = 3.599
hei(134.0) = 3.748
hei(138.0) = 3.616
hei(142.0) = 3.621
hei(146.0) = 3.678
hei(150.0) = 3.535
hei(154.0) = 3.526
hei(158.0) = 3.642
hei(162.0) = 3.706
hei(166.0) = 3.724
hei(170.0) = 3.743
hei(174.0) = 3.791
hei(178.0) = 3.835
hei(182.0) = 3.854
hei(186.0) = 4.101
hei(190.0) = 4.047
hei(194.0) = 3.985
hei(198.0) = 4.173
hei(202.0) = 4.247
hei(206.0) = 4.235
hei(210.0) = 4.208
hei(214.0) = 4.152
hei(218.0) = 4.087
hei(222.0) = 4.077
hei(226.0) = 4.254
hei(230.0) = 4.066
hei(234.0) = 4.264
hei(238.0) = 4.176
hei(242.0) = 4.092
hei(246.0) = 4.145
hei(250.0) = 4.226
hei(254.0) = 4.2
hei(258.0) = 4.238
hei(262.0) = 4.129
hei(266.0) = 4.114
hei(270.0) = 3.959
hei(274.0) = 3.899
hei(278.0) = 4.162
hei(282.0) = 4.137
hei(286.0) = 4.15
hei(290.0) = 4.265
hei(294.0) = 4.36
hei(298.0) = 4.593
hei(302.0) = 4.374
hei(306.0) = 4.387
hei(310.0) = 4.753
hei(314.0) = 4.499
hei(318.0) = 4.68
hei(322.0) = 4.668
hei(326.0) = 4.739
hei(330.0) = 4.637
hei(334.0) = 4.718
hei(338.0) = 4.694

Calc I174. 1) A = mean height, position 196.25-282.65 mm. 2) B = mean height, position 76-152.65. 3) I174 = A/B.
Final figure 1.2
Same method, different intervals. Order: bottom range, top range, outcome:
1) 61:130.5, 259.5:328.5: 1.28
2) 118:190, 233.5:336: 1.17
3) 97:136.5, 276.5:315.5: 1.37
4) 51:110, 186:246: 1.19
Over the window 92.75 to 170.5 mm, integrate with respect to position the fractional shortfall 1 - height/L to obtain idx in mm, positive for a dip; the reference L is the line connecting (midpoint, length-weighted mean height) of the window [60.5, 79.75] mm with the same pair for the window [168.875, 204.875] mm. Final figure 8.2 mm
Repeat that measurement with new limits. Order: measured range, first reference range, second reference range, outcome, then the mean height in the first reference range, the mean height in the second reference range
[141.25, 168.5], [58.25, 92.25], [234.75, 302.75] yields 1.6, 3.65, 4.19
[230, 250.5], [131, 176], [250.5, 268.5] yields -0.4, 3.66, 4.17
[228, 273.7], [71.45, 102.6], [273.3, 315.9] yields 0.5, 3.59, 4.34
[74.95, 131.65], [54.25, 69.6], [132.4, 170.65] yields 4.7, 3.62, 3.65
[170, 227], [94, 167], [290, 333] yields -3.4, 3.39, 4.56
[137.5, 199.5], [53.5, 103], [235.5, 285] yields 1.2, 3.6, 4.13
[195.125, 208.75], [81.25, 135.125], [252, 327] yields -1.3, 3.32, 4.33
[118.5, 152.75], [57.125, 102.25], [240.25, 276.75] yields 1.4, 3.61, 4.11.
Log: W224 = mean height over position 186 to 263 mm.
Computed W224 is 4.16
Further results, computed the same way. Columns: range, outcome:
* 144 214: 3.89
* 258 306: 4.2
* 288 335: 4.55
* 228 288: 4.13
